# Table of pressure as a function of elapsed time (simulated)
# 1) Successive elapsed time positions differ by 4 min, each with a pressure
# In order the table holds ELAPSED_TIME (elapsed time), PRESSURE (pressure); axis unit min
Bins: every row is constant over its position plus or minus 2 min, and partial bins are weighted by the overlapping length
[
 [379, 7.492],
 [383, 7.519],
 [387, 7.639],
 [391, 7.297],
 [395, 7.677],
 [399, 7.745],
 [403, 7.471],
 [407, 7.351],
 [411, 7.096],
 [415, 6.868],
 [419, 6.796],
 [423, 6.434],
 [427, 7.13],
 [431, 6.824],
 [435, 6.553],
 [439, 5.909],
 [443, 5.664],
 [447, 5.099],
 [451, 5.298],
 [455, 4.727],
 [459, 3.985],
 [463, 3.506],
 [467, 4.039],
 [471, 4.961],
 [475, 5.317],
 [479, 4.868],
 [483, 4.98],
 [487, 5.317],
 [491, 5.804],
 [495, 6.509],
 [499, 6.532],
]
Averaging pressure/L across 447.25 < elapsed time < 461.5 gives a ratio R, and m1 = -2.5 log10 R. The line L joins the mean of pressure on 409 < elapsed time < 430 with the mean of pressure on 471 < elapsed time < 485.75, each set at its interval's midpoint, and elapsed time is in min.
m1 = 0.23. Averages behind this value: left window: 6.86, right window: 5.06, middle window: 4.68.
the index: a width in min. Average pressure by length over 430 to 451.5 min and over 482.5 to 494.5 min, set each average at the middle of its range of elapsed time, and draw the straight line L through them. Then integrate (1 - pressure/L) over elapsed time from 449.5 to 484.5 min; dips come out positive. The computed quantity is 6.7 min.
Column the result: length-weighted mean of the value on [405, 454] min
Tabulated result 6.38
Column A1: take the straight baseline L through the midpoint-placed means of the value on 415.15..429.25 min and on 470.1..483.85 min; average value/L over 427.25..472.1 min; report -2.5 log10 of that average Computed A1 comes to 0.14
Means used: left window 6.8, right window 5.04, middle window 5.22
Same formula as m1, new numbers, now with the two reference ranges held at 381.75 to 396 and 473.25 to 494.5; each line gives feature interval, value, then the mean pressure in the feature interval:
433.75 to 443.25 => 0.06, 6.07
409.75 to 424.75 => 0.01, 6.79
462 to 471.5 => 0.36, 4.11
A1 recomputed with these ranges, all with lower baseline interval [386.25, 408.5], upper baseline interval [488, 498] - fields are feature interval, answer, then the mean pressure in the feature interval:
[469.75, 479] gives 0.25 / 5.09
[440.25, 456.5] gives 0.28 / 5.24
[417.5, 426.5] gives 0.07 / 6.69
